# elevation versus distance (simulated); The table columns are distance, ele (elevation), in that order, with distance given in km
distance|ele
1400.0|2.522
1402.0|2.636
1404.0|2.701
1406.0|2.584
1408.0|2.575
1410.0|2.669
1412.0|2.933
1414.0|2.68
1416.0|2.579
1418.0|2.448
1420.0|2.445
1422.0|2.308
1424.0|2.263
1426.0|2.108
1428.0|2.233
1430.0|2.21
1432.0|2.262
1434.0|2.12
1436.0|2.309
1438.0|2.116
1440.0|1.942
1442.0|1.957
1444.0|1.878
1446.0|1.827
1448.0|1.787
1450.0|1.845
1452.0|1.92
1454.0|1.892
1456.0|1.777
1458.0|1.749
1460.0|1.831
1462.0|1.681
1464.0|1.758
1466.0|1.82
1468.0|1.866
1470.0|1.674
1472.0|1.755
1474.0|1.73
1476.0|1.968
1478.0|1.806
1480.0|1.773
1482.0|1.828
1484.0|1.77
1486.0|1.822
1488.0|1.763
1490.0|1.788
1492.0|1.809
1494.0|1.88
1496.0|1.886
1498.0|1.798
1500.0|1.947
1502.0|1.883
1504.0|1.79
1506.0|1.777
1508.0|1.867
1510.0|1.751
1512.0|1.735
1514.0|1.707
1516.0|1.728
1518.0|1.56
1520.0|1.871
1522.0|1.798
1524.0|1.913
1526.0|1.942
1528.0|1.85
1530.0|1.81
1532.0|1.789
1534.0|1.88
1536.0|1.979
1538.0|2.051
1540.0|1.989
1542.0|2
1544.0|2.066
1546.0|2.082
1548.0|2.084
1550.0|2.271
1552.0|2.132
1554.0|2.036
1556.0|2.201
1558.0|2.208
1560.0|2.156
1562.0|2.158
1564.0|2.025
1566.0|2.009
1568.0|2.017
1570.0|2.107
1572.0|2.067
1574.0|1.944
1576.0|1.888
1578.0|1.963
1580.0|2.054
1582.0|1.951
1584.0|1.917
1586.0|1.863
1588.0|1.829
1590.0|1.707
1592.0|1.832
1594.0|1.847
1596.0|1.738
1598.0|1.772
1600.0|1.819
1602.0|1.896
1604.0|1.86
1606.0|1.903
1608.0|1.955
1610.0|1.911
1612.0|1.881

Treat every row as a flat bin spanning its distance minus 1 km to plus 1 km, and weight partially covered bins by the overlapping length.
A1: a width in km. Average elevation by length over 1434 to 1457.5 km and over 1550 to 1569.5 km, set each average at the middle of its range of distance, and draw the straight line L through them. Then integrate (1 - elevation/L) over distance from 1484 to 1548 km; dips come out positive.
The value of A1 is 5.89 km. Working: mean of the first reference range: 1.94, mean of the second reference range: 2.11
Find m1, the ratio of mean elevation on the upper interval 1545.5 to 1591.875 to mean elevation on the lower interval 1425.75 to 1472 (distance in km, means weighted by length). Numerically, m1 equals 1.05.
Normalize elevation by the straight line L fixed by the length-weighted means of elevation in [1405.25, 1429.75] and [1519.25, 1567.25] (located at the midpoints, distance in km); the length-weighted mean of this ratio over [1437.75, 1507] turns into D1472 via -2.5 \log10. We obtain 0.24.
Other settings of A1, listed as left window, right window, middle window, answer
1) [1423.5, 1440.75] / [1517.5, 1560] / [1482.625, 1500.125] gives 2.1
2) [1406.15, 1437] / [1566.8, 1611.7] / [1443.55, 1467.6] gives 5.2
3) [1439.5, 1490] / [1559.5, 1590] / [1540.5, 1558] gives -1.5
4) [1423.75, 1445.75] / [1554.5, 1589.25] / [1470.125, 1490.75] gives 2.8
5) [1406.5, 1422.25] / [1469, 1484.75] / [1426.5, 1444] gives 1.5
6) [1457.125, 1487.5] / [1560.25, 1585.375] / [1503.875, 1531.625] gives 1.4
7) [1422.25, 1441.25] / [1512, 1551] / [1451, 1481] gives 4.1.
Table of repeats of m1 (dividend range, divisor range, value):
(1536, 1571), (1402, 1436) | 0.85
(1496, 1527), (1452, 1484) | 1.01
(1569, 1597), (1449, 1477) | 1.06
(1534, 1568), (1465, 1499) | 1.15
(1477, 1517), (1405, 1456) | 0.81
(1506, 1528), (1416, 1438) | 0.79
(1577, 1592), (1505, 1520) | 1.09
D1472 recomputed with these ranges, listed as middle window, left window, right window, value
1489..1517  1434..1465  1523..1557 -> 0.09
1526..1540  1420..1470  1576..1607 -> 0.00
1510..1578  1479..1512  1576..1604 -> -0.07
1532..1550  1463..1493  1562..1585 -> -0.05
